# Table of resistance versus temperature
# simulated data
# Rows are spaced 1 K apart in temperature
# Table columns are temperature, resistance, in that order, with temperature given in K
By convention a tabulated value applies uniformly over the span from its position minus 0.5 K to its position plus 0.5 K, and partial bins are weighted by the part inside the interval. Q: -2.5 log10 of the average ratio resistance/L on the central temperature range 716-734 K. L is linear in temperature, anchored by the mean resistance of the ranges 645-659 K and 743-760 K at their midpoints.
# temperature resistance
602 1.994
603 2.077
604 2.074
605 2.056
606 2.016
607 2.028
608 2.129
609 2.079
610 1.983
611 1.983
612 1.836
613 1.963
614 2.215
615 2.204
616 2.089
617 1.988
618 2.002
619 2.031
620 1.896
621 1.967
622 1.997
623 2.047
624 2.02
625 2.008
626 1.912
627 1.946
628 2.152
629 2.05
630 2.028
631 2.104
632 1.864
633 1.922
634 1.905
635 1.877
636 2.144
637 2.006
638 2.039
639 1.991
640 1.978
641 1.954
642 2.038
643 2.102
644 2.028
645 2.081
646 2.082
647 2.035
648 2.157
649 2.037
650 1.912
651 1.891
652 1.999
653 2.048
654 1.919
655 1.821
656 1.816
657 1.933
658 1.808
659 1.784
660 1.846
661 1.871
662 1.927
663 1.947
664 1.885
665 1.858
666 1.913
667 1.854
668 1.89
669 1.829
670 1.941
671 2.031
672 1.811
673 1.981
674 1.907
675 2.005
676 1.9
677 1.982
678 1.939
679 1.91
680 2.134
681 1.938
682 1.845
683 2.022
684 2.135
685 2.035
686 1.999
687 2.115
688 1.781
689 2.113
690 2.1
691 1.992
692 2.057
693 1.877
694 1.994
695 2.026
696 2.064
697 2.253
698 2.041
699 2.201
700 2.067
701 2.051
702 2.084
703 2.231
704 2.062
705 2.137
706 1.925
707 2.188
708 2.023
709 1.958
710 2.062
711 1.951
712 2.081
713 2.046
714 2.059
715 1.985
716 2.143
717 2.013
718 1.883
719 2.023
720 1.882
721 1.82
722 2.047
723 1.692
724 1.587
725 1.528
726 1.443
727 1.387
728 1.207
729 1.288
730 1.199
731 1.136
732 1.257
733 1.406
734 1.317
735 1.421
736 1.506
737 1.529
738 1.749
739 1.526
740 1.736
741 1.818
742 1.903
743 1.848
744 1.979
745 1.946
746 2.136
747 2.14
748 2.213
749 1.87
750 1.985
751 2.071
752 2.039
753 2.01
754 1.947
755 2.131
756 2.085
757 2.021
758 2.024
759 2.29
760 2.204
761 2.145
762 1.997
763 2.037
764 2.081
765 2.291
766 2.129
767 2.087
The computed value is 0.27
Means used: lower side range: 1.96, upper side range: 2.05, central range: 1.58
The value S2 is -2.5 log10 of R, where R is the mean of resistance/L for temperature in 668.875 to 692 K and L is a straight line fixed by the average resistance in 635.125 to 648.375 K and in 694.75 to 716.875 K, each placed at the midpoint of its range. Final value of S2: 0.04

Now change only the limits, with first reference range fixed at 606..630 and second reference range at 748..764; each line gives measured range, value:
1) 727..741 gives 0.40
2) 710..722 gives 0.03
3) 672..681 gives 0.04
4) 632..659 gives 0.03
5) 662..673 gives 0.07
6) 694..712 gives -0.01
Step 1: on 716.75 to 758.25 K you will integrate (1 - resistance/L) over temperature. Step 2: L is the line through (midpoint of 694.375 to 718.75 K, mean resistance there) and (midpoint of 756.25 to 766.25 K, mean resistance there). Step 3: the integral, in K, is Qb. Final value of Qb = 6.8 K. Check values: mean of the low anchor 2.06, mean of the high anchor 2.12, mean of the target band 1.75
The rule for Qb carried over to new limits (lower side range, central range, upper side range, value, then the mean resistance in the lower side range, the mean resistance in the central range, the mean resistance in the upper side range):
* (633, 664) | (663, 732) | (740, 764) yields 2.8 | 1.96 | 1.92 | 2.03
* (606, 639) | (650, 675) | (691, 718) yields 1.7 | 2.01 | 1.9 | 2.06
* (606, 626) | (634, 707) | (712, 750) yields -4.1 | 2.02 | 1.99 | 1.73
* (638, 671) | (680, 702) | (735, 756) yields -1.3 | 1.95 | 2.04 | 1.9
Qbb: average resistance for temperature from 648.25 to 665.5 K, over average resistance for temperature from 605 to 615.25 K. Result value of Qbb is 0.9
